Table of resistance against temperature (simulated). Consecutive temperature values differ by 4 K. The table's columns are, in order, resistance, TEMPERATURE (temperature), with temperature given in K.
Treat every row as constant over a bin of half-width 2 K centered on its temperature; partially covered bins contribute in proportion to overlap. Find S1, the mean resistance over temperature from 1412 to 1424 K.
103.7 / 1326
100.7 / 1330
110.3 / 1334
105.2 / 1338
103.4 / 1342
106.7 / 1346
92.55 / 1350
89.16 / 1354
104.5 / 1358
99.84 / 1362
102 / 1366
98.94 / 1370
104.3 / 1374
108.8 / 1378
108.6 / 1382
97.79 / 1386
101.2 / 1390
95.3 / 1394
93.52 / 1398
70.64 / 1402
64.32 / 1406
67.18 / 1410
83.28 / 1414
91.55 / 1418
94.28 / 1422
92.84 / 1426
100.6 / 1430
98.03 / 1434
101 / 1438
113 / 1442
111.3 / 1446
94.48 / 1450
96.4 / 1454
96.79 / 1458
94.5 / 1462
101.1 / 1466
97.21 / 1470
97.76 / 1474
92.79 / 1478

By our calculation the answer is 89.7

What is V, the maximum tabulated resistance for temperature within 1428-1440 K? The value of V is 101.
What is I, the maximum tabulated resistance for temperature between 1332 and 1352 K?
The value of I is 110.3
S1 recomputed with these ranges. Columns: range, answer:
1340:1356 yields 98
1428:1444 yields 103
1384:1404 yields 91.7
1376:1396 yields 102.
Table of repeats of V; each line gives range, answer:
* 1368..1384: 108.8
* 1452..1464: 96.79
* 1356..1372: 104.5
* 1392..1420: 95.3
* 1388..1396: 101.2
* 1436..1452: 113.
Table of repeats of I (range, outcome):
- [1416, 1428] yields 94.28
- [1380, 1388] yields 108.6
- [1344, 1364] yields 106.7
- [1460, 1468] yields 101.1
